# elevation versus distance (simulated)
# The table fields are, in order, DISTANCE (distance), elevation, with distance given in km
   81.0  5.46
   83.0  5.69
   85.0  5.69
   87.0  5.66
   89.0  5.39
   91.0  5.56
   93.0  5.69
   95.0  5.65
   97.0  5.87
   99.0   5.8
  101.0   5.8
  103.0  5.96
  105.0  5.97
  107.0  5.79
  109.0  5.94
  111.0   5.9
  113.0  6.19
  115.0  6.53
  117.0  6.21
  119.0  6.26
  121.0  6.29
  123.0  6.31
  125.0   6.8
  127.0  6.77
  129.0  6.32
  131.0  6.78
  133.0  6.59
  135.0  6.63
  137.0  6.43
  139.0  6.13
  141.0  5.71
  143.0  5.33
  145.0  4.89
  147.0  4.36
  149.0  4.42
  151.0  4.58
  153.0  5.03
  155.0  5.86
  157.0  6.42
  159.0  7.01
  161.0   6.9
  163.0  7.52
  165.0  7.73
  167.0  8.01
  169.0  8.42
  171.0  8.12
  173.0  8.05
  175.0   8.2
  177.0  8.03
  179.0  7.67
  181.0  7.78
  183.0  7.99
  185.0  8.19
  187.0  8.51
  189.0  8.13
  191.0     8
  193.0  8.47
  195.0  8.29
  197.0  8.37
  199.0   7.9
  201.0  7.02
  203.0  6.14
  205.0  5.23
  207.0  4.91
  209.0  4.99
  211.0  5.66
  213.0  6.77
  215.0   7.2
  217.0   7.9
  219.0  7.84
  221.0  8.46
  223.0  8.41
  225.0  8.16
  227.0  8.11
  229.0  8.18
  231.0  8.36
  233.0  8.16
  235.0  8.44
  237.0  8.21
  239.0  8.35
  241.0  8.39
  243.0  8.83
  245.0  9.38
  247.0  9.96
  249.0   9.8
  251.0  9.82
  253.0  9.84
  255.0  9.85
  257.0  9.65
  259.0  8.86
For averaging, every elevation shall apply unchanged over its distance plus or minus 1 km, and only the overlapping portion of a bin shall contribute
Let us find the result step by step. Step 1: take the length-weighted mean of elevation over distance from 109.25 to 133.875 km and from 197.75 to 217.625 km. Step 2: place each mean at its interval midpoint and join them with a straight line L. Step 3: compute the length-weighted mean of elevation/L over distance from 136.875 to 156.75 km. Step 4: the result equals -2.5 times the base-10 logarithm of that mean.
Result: 0.21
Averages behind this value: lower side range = 6.4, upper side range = 6.37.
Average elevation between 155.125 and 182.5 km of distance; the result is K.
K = 7.63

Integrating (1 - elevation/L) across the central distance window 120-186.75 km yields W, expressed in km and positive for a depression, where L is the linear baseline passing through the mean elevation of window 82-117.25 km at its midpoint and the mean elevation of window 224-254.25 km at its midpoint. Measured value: 2.6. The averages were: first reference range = 5.84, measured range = 6.73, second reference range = 8.81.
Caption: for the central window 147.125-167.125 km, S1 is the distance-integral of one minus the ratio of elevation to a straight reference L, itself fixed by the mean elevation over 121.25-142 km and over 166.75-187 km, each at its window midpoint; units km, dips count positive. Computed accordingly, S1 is 3.3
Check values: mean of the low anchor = 6.44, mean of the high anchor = 8.07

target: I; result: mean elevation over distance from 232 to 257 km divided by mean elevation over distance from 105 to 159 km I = 1.53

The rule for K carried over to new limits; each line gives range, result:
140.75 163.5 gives 5.63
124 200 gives 7.01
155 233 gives 7.54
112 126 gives 6.37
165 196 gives 8.11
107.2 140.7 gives 6.35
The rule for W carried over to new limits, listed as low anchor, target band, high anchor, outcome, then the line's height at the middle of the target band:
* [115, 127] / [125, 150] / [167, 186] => 3.5 km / 6.9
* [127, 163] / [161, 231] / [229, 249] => -2.2 km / 7.43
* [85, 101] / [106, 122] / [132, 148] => -1.2 km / 5.71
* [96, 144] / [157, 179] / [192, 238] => -2.9 km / 6.82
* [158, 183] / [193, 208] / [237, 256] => 2.6 km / 8.39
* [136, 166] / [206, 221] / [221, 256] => 2.6 km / 7.99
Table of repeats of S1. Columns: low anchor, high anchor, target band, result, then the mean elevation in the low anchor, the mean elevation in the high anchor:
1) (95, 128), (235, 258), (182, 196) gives -0.5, 6.13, 9.24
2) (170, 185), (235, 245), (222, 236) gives 0.3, 7.99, 8.54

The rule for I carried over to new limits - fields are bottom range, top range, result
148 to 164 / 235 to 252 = 1.52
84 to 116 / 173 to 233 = 1.30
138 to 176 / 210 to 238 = 1.22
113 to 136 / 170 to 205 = 1.21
